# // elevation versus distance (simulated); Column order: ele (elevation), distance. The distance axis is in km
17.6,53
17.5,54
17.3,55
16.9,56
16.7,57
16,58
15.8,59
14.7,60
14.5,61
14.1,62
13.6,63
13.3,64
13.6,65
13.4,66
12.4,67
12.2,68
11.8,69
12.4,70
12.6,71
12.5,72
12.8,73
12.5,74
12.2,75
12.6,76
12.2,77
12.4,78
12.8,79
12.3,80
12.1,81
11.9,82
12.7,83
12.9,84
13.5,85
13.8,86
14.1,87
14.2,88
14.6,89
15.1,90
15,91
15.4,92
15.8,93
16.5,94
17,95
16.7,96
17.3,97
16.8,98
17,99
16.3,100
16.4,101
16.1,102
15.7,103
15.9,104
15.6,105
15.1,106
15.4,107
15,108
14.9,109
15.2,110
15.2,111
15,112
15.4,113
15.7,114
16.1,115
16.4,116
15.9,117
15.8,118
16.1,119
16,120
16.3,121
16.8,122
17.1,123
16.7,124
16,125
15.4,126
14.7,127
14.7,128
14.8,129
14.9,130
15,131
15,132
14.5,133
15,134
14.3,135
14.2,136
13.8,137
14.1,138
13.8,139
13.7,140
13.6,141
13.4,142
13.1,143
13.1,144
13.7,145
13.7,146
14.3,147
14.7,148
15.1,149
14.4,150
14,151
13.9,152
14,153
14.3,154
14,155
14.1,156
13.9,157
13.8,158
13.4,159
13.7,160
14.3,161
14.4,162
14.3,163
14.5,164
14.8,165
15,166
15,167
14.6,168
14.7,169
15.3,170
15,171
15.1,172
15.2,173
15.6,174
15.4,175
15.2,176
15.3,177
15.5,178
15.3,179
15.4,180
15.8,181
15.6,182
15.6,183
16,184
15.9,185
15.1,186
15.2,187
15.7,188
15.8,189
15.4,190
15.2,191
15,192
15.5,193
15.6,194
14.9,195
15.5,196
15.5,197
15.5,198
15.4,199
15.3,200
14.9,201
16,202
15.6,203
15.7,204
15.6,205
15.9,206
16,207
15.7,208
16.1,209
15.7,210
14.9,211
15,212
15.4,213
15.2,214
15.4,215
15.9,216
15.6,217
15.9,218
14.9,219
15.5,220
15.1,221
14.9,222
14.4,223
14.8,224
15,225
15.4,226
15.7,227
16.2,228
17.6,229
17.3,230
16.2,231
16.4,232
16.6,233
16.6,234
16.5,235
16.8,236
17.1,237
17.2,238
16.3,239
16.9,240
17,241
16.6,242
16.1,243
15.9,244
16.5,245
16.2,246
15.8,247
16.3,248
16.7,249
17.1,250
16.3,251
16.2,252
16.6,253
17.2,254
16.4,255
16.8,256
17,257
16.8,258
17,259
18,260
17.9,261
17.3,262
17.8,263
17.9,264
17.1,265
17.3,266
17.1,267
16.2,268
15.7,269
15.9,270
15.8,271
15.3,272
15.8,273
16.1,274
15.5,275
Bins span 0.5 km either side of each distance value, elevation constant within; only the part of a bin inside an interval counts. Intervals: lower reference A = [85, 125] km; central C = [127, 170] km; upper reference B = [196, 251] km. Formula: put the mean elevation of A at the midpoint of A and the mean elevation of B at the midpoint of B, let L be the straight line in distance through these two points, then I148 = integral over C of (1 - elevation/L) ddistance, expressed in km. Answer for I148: 4.3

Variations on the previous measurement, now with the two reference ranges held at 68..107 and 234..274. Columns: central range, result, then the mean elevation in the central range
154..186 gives 1.2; 14.9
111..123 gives -1.0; 16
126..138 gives 0.2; 14.6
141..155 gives 1.1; 14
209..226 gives 0.9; 15.3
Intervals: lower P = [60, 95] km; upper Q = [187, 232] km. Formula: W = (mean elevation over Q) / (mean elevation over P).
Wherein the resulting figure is 1.16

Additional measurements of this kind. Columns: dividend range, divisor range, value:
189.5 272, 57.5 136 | 1.10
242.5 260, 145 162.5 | 1.17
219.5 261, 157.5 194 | 1.09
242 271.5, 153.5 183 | 1.13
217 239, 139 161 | 1.15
